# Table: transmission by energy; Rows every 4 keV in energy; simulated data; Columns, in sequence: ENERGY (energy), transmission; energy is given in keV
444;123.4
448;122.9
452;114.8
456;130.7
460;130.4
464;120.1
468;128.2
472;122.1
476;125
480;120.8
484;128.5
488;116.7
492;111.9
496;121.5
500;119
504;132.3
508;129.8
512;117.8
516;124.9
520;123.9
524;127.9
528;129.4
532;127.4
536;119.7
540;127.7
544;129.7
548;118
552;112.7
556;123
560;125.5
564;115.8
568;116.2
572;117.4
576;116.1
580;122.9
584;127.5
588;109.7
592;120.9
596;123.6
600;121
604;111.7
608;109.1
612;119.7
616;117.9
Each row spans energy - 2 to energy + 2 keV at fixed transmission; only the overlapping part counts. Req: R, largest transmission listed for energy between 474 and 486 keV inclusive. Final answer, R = 128.5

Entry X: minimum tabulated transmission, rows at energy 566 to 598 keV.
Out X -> 109.7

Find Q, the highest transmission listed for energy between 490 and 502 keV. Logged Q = 121.5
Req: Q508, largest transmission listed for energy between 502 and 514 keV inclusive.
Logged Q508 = 132.3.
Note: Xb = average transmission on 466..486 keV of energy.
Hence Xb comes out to 125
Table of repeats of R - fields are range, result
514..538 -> 129.4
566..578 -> 117.4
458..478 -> 130.4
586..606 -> 123.6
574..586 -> 127.5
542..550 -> 129.7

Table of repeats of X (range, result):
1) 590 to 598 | 120.9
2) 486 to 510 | 111.9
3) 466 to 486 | 120.8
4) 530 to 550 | 118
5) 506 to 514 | 117.8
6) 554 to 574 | 115.8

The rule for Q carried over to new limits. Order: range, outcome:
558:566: 125.5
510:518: 124.9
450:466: 130.7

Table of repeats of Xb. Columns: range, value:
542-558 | 121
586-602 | 119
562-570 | 116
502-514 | 127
